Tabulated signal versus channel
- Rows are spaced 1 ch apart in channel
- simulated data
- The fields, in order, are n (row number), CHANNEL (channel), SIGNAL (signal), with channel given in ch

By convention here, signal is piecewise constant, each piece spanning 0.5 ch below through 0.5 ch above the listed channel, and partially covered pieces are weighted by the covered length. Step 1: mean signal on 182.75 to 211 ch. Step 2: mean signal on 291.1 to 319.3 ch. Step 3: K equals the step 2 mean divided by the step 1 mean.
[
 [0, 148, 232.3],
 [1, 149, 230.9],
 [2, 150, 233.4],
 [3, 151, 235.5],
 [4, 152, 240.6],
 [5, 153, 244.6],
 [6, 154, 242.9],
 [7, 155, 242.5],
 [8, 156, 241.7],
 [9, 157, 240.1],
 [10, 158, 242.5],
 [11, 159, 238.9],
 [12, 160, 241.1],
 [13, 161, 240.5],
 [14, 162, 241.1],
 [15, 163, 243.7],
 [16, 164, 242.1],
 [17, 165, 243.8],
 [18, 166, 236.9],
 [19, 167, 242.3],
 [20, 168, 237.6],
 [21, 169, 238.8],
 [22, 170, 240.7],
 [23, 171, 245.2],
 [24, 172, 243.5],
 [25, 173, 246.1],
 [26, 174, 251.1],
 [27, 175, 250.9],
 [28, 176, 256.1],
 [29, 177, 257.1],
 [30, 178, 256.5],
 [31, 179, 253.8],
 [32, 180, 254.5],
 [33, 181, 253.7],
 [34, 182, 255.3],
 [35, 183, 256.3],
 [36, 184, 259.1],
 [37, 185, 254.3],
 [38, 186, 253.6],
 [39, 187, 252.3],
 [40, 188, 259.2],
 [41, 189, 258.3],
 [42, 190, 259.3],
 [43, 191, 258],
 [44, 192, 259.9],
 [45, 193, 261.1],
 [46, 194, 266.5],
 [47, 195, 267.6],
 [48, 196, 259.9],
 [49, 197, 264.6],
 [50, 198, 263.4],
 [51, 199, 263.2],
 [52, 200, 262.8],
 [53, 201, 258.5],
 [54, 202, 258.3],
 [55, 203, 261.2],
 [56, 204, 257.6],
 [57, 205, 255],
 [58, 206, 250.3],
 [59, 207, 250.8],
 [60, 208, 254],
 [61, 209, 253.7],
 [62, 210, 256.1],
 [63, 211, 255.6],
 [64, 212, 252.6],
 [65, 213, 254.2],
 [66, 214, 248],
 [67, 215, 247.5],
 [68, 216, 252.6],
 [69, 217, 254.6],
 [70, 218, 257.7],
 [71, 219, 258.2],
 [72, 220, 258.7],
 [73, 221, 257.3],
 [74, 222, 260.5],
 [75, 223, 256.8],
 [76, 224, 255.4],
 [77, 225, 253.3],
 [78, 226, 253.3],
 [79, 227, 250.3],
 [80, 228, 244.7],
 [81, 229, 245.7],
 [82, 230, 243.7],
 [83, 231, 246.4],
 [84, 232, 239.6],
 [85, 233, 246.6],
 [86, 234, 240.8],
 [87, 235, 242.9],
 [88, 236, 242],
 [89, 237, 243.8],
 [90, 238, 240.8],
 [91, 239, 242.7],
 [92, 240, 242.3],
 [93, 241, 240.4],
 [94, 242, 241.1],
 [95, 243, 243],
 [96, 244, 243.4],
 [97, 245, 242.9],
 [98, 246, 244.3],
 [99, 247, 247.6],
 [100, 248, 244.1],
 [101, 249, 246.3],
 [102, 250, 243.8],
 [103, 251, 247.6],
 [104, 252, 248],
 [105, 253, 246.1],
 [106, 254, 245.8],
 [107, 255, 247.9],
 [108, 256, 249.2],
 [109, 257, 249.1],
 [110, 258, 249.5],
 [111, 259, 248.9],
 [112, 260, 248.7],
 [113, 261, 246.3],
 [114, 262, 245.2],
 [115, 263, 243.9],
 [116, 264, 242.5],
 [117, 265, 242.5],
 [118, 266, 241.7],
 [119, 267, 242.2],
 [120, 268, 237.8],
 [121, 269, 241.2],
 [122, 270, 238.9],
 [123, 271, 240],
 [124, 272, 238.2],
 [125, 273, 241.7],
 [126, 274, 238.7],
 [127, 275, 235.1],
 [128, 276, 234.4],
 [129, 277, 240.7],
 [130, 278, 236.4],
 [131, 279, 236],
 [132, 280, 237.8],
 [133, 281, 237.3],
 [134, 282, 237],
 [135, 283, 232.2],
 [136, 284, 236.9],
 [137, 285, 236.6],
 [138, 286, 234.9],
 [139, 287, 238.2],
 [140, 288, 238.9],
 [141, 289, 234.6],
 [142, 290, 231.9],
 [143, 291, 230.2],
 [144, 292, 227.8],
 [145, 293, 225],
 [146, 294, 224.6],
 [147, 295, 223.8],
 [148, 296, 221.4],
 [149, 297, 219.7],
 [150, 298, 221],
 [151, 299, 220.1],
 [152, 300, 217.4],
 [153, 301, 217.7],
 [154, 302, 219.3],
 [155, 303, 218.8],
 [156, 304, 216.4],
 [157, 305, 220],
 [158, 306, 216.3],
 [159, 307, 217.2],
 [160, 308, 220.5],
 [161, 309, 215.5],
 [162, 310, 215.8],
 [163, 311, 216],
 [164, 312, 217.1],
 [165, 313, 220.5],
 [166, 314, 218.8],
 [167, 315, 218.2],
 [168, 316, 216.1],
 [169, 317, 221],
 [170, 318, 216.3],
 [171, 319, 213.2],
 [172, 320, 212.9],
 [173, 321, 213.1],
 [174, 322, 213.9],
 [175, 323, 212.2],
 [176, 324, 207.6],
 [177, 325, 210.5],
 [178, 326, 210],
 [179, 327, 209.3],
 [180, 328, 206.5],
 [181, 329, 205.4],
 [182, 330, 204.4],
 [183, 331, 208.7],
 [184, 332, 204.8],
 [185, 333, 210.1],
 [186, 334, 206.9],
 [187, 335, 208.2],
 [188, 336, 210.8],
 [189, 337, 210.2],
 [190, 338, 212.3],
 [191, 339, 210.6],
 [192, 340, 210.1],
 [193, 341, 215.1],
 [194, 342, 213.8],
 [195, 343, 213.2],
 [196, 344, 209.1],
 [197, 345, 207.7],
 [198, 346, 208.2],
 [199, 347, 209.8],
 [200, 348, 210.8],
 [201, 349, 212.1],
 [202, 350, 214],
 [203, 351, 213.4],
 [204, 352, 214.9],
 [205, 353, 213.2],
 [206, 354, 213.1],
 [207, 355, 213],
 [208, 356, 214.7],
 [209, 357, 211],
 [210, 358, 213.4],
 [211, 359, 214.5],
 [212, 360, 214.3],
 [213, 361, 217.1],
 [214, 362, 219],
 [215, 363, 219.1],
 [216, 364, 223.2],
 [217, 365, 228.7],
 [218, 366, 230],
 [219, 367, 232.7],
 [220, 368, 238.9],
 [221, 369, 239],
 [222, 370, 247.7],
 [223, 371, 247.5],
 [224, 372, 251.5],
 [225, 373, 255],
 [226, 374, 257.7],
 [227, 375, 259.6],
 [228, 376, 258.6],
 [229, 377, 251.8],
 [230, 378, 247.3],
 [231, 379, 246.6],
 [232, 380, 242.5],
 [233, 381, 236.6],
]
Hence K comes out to 0.85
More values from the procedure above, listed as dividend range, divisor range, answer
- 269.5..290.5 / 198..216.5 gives 0.93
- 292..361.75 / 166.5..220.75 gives 0.84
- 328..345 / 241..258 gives 0.85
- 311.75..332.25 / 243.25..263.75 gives 0.86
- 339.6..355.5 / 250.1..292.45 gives 0.88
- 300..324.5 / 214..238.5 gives 0.87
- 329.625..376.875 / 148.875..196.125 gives 0.89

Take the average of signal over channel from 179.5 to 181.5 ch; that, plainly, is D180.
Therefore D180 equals 254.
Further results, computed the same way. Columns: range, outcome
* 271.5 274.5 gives 240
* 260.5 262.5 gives 246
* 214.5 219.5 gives 254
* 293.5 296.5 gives 223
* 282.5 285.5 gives 235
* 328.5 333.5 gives 207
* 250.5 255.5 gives 247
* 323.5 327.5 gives 209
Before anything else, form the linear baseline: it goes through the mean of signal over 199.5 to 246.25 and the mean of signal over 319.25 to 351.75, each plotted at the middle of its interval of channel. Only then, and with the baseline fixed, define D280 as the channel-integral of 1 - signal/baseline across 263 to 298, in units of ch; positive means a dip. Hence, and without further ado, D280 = -0.81 ch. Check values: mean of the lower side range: 250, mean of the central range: 235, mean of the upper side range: 210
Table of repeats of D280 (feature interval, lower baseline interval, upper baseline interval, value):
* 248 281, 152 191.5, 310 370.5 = -1.9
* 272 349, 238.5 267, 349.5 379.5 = 5.8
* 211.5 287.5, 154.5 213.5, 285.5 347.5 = -3.4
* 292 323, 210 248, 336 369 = 1.3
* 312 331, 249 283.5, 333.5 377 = 1.4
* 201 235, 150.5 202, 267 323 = -1.4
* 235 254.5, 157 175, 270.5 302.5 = -0.7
